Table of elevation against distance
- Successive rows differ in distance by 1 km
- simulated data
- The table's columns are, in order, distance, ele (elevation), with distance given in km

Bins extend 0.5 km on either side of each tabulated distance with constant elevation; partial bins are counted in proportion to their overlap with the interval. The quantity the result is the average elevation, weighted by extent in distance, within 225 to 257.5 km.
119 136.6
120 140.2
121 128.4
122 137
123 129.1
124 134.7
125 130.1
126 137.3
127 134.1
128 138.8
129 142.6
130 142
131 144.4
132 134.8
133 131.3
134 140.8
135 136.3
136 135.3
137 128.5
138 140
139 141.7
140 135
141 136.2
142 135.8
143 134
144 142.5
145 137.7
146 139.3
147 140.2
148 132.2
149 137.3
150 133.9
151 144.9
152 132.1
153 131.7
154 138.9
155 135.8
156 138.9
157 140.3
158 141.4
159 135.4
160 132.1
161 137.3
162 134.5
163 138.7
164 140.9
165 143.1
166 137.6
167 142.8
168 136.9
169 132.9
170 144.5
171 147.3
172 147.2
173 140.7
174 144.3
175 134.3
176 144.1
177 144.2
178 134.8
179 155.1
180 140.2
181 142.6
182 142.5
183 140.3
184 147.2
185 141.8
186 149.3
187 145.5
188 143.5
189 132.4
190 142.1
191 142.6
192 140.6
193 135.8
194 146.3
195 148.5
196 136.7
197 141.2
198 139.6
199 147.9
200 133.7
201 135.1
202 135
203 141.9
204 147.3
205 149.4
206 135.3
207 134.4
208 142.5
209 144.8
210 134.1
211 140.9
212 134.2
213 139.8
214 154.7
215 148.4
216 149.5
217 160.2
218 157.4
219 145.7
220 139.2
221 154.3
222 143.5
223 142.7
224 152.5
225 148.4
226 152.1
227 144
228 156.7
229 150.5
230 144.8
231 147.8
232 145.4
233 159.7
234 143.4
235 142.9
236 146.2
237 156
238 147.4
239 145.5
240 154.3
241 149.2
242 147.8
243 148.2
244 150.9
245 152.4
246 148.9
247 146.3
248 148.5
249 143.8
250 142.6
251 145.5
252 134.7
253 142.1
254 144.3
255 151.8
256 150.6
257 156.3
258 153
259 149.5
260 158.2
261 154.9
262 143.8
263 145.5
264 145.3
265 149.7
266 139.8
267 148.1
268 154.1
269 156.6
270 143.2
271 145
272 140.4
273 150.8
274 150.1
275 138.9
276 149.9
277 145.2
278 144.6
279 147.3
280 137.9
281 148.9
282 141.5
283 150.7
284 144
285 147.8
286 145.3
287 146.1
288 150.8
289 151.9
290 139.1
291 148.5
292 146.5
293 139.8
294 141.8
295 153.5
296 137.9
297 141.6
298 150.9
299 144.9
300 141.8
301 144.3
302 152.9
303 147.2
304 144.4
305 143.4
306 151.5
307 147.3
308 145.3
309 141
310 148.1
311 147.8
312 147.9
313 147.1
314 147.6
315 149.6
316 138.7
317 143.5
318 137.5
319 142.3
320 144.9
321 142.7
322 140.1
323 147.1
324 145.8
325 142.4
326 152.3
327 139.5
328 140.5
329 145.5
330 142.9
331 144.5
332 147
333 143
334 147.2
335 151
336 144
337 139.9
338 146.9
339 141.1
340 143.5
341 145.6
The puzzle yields 148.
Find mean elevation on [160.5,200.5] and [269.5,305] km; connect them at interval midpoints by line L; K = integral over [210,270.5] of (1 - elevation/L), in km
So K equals -1.8 km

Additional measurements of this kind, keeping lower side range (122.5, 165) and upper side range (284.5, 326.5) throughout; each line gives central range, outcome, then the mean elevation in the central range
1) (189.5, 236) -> -1.34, 145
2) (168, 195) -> -0.67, 142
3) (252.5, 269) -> -0.72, 149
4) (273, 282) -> -0.09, 145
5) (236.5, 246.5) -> -0.56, 150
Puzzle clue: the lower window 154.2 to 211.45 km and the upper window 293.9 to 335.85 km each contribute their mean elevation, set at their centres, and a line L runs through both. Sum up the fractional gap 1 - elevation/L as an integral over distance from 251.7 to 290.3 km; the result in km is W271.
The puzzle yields -0.9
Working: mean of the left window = 141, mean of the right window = 145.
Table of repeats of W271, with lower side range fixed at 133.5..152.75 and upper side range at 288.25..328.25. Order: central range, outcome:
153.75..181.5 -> -0.4 km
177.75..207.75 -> -0.5 km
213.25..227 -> -0.9 km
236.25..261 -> -1.1 km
